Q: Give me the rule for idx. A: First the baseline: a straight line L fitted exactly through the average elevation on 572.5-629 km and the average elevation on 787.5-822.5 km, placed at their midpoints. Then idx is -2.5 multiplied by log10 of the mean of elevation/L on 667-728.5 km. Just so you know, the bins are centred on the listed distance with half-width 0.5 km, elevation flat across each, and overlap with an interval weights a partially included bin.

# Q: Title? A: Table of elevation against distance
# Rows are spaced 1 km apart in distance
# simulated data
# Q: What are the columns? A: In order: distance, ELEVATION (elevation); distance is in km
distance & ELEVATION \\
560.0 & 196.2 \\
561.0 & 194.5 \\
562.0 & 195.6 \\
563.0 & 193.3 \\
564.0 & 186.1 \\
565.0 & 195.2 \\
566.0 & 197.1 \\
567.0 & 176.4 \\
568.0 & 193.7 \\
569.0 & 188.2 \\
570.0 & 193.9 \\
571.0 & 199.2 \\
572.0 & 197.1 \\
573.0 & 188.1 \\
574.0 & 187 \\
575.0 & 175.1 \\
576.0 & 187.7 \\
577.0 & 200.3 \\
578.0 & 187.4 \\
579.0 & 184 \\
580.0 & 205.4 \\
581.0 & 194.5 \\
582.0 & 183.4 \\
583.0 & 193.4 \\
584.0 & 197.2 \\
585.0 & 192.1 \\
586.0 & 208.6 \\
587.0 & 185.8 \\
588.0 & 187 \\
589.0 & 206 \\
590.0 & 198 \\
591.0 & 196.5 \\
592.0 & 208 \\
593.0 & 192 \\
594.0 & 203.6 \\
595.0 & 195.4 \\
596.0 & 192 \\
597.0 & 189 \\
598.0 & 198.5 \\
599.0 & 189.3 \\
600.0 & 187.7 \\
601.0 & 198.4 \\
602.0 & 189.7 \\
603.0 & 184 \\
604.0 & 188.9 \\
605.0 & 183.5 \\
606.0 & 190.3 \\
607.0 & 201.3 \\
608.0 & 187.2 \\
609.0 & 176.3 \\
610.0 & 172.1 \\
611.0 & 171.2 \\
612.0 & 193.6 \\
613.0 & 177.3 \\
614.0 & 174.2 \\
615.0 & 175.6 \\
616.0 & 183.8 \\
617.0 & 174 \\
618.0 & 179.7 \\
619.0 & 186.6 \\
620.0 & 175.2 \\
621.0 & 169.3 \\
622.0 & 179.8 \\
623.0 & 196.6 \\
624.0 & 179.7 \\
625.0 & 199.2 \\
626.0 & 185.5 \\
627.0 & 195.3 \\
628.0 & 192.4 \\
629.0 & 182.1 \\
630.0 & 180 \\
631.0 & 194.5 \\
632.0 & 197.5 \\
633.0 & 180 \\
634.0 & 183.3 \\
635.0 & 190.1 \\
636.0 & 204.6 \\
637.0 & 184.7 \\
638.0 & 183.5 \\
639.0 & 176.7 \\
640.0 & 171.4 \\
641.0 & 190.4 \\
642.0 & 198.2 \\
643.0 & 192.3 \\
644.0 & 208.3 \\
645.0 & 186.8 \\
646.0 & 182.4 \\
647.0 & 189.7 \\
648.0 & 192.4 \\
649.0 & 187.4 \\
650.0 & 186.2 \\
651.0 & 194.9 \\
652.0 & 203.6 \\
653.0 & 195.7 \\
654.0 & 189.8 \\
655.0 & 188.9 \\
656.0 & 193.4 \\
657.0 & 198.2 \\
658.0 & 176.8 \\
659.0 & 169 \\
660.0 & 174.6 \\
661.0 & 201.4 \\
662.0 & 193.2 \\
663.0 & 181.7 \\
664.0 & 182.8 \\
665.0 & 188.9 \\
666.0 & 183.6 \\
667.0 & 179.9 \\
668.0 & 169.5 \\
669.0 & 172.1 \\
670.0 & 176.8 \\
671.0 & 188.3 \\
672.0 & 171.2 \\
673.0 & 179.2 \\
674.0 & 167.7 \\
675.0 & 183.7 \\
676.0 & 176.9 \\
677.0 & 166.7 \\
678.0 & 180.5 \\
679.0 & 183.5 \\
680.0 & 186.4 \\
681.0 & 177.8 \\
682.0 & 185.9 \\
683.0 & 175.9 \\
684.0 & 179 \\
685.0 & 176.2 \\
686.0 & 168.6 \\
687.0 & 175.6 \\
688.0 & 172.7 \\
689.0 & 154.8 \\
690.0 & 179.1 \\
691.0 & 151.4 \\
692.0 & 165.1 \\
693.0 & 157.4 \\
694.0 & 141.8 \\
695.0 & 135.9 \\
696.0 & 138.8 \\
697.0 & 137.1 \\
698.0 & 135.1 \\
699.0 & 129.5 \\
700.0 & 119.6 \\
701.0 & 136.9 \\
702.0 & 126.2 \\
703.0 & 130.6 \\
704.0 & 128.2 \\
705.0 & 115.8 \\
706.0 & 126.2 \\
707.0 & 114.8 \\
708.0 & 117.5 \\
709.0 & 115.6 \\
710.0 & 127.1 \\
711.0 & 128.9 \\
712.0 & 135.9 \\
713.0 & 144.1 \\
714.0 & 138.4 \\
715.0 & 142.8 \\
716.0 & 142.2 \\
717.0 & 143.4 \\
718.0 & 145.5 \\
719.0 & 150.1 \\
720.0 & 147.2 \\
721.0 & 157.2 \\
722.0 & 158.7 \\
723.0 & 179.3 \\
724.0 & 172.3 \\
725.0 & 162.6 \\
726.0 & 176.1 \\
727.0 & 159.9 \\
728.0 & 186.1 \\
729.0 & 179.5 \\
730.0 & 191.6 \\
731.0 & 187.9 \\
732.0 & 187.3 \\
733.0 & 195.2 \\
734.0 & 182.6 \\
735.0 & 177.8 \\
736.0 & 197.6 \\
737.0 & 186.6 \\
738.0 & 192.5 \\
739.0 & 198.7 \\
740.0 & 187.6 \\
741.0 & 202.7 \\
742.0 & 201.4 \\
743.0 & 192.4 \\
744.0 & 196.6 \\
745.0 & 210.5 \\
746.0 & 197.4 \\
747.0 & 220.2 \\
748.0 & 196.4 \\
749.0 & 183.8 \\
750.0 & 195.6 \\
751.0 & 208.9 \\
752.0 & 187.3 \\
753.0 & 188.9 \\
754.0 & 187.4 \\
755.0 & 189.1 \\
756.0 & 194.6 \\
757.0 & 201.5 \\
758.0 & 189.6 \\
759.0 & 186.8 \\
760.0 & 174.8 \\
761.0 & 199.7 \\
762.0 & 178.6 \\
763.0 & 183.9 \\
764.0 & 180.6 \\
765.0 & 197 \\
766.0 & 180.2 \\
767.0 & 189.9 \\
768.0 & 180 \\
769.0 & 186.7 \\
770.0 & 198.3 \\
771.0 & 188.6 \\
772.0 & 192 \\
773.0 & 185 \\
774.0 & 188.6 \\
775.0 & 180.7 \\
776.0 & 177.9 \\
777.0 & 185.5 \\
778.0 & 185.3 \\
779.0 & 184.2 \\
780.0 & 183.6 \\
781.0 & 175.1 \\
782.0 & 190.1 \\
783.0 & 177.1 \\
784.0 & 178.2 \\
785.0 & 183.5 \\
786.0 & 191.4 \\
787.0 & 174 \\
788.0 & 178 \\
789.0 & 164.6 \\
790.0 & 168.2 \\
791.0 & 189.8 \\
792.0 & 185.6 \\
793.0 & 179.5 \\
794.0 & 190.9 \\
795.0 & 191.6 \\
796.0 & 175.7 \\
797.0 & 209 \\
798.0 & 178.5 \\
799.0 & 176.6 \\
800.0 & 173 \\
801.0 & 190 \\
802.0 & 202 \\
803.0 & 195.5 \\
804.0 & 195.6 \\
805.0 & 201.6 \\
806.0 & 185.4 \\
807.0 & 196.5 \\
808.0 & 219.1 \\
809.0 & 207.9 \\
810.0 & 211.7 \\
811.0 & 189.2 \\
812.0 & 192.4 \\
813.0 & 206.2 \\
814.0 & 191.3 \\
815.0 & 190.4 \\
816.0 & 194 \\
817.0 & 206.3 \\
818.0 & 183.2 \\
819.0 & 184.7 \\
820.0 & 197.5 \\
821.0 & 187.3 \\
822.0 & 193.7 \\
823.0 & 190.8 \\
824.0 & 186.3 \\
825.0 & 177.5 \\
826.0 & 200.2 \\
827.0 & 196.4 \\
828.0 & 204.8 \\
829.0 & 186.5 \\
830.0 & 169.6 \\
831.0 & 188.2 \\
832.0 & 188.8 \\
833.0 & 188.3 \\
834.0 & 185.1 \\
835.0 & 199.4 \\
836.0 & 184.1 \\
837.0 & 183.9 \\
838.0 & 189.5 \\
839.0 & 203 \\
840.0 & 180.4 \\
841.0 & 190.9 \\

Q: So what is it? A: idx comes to 0.22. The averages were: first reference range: 189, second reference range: 191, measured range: 155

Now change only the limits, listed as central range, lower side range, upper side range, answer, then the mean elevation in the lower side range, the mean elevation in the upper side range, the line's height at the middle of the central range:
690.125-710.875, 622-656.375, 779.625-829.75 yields 0.38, 190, 189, 190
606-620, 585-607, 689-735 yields 0.04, 194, 150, 188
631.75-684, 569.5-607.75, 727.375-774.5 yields 0.04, 193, 191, 192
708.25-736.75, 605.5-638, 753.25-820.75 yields 0.16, 185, 188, 187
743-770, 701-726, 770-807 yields -0.16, 140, 185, 166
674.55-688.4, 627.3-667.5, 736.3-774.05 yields 0.07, 188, 192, 190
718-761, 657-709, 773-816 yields -0.06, 162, 188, 175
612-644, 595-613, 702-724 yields -0.05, 188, 138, 177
